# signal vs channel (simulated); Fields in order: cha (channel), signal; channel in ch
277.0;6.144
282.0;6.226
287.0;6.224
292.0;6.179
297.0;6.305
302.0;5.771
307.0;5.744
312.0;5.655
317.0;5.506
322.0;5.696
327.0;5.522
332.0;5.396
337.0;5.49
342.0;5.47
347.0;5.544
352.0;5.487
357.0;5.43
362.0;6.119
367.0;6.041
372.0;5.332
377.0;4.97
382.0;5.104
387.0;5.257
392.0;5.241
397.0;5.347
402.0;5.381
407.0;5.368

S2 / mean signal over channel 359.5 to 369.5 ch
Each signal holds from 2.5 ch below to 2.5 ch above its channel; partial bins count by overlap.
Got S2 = 6.08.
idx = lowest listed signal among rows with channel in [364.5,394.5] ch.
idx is 4.97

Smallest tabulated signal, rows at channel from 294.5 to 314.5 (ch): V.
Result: 5.655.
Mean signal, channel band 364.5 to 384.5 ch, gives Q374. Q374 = 5.36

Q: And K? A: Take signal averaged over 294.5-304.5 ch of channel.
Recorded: 6.04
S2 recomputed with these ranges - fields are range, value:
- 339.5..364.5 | 5.61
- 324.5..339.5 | 5.47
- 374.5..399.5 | 5.18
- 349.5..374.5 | 5.68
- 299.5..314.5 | 5.72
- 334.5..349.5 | 5.5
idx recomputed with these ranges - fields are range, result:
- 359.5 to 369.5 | 6.041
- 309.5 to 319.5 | 5.506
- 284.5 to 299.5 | 6.179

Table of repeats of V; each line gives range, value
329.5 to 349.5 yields 5.396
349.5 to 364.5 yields 5.43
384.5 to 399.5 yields 5.241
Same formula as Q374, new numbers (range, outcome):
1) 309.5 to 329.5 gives 5.59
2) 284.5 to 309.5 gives 6.04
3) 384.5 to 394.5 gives 5.25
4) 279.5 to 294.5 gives 6.21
